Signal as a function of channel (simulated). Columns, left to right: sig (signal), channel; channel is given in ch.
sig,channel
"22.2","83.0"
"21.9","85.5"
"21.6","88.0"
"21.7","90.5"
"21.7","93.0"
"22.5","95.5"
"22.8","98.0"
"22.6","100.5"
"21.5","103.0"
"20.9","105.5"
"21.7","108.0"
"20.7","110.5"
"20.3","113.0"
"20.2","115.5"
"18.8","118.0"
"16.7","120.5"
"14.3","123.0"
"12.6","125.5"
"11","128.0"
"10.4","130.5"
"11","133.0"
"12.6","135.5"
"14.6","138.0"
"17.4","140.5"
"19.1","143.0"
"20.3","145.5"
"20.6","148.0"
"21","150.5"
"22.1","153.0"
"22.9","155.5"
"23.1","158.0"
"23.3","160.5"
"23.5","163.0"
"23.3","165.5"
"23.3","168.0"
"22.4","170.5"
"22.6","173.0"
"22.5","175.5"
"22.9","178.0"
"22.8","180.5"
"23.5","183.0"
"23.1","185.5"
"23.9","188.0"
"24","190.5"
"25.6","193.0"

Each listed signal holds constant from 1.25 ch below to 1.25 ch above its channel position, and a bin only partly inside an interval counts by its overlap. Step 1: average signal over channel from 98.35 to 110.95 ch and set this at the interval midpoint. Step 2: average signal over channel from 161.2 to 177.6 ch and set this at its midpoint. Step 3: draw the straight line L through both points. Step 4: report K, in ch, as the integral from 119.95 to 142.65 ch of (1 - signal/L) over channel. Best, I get 8.9 ch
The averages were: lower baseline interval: 21.6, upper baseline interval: 22.9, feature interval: 13.5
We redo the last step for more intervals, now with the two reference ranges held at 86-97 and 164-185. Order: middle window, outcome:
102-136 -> 8.5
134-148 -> 3.4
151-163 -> 0.0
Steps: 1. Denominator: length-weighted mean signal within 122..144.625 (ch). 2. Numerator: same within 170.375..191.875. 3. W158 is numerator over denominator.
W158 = 1.7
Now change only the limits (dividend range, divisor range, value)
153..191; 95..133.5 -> 1.28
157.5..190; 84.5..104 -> 1.05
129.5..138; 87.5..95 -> 0.54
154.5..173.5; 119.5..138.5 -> 1.80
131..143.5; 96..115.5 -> 0.67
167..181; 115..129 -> 1.47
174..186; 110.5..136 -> 1.52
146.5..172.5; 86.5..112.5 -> 1.04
